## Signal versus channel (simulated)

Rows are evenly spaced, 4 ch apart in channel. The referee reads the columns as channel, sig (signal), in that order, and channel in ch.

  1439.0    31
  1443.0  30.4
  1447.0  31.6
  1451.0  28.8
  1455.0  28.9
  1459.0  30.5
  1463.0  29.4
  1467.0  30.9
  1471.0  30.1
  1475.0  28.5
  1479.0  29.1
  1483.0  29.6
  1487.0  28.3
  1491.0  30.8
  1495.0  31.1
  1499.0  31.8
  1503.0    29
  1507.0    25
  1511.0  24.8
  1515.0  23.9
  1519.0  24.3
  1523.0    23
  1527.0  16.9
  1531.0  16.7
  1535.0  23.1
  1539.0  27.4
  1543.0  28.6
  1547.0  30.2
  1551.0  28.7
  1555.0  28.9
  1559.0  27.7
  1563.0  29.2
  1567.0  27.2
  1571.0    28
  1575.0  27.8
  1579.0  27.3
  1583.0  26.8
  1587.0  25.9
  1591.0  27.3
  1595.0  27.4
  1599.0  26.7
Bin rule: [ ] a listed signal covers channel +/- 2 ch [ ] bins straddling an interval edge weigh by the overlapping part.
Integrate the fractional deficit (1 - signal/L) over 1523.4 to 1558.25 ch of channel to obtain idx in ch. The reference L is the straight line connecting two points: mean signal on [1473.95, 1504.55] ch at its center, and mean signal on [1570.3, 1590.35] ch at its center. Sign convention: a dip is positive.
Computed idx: 3.9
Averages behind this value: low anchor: 29.8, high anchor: 27.1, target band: 25.1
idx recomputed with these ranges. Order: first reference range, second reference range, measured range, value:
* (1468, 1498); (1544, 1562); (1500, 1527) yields 4.35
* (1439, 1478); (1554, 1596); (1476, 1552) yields 6.31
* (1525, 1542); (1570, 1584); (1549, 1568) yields -2.66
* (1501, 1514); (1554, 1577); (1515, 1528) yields 2.17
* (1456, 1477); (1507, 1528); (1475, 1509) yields -3.69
